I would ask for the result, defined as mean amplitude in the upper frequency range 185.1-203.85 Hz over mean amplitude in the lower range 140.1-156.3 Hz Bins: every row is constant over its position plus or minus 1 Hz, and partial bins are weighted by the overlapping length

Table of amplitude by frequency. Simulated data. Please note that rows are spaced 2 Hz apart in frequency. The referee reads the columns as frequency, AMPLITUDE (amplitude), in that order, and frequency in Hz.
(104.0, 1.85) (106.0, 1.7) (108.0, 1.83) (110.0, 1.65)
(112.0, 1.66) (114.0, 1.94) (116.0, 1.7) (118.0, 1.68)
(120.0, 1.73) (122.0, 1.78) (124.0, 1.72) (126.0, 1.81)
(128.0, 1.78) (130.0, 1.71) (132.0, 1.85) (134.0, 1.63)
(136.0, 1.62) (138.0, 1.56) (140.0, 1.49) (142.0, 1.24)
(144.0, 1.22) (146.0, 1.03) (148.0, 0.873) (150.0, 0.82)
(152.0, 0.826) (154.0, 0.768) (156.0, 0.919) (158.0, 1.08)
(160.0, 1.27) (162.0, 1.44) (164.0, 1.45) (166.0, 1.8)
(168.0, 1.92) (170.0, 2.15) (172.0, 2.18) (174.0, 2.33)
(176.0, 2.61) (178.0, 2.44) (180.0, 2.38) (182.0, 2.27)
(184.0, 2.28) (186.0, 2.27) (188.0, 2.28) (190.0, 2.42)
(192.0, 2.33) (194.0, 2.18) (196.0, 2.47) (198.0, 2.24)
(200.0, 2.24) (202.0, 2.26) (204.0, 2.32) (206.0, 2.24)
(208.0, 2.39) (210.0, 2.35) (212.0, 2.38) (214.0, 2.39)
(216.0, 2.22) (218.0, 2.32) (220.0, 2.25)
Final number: 2.3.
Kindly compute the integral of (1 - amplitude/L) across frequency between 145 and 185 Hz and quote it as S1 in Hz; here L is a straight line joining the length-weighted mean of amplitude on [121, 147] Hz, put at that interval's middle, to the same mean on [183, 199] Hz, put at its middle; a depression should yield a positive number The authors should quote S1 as 7.5 Hz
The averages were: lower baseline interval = 1.57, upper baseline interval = 2.31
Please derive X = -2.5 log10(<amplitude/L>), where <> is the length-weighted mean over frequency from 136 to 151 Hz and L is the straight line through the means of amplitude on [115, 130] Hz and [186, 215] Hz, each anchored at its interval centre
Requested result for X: 0.49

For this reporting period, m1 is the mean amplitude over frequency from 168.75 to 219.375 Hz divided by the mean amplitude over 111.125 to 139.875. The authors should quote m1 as 1.35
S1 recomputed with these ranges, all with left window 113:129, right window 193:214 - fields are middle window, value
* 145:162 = 8.6 Hz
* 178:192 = -0.9 Hz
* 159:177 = 1.5 Hz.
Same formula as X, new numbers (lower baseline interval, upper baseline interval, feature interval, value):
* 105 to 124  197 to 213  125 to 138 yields 0.076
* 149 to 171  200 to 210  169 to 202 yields -0.244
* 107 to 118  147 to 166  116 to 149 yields -0.066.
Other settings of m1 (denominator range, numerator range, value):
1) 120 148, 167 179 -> 1.46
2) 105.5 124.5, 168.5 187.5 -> 1.33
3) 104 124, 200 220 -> 1.32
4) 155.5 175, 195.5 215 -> 1.39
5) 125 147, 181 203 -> 1.49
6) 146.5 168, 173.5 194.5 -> 2.03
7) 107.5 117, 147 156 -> 0.48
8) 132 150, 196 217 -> 1.73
